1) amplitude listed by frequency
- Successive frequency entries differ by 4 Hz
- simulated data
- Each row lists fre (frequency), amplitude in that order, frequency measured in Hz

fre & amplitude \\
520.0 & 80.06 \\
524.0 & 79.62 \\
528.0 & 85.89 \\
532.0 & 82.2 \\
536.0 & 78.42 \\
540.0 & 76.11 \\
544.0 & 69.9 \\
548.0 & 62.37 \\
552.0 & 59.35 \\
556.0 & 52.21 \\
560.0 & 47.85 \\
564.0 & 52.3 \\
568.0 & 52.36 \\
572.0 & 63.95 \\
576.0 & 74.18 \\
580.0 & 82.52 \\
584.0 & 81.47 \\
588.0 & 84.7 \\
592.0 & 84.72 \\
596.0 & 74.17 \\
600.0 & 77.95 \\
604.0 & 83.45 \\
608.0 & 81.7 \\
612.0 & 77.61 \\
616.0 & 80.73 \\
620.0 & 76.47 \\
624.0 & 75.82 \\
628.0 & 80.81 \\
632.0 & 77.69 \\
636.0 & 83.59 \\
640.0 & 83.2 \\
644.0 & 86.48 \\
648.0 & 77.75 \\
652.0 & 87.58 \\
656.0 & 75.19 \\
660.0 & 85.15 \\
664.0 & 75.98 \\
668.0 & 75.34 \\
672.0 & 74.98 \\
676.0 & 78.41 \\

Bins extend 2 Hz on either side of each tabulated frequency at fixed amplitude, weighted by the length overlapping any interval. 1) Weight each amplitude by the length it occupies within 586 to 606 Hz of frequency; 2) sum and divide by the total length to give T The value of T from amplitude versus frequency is 81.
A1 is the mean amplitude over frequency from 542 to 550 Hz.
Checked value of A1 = 66.1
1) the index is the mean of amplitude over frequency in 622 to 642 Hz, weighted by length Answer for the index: 80.2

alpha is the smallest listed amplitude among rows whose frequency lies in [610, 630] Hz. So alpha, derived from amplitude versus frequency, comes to 75.82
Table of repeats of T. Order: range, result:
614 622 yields 78.6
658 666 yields 80.6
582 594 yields 83.6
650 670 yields 79.8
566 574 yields 58.2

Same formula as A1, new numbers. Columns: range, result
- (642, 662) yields 82.4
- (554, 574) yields 53.7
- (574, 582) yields 78.3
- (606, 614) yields 79.7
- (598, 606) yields 80.7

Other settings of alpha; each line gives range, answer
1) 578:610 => 74.17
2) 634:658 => 75.19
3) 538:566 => 47.85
